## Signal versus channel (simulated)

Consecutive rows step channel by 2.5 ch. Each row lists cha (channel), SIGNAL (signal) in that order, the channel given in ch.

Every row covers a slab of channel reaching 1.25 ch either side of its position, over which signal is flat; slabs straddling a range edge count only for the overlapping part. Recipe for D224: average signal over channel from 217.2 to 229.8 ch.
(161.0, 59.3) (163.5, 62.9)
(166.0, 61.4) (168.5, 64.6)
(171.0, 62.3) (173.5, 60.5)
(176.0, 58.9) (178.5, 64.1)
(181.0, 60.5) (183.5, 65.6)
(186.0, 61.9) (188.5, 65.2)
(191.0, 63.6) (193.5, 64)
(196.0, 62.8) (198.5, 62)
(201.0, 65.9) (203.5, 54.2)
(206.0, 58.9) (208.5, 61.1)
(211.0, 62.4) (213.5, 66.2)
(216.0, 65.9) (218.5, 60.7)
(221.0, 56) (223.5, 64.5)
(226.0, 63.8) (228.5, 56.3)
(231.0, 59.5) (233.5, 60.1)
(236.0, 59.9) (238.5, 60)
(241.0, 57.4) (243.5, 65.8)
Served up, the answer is 60.3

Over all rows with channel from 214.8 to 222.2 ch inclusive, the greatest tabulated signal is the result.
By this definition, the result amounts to 65.9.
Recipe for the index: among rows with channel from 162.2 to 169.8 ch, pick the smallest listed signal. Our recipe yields 61.4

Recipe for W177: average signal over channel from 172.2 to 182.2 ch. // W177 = 61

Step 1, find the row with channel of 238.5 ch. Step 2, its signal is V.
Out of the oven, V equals 60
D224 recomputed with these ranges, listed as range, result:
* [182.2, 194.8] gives 64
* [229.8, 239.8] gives 59.9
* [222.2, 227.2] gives 64.1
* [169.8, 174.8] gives 61.4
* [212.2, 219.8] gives 64.2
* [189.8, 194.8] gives 63.8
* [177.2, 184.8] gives 63.4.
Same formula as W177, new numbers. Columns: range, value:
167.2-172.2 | 63.4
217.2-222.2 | 58.4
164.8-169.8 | 63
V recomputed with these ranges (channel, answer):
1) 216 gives 65.9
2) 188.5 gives 65.2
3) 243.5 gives 65.8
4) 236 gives 59.9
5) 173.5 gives 60.5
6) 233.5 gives 60.1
